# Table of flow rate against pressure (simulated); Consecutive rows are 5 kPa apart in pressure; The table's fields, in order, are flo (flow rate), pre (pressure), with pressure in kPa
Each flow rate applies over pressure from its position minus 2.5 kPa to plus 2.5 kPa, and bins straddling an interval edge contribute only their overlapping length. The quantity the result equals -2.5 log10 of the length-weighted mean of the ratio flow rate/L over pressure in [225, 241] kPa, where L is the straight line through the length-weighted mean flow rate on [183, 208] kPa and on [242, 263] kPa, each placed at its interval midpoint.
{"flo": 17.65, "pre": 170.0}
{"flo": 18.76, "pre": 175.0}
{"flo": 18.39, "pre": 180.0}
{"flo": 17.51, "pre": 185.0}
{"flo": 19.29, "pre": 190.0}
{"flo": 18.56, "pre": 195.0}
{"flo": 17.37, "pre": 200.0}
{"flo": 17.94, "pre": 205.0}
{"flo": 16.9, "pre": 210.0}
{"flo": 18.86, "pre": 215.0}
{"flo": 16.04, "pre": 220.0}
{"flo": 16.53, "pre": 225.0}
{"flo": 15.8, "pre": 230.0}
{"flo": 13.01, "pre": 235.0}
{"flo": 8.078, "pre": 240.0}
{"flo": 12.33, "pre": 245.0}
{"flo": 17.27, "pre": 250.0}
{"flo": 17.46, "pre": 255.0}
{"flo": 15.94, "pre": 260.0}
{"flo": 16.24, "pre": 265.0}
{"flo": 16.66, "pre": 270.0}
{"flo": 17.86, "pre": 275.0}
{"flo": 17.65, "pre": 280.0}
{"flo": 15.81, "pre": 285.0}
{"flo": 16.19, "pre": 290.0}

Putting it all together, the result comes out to 0.230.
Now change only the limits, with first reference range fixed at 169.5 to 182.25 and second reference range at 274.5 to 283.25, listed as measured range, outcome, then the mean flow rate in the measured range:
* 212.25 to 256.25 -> 0.194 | 15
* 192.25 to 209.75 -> 0.020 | 17.8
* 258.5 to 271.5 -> 0.089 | 16.3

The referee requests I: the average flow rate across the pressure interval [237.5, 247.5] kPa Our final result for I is 10.2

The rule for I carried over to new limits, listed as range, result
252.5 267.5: 16.5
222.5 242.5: 13.4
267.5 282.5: 17.4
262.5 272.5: 16.4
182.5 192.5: 18.4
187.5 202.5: 18.4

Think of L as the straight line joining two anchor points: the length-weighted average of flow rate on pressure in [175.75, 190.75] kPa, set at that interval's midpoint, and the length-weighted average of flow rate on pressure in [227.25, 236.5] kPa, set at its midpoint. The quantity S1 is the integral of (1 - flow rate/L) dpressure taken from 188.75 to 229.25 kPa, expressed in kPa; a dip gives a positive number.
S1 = -2.97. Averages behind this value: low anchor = 18.3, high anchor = 14.6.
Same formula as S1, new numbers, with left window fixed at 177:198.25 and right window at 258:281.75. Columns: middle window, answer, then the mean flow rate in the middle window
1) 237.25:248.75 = 4.2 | 11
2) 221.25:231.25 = 0.8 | 16.2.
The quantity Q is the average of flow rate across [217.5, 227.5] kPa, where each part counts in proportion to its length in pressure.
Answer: 16.3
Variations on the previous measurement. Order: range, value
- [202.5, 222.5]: 17.4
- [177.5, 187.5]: 17.9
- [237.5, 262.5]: 14.2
